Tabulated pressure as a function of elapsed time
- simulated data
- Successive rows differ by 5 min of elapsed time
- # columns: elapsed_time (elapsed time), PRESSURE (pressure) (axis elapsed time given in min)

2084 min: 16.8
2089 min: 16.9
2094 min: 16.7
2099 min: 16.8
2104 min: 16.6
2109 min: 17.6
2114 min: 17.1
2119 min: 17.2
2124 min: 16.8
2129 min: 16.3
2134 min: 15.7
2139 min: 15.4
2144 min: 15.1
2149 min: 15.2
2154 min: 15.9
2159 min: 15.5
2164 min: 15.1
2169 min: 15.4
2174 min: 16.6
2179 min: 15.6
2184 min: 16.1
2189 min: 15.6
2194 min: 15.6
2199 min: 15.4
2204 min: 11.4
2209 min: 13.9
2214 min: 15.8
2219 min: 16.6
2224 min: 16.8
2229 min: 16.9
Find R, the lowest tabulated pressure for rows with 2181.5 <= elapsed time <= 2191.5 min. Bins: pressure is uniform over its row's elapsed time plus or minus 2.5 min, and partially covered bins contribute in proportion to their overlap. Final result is 15.6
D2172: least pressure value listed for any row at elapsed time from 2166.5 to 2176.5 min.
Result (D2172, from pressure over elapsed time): 15.4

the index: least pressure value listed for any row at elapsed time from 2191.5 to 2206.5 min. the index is 11.4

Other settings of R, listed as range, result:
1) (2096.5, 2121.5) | 16.6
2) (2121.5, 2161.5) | 15.1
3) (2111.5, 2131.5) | 16.3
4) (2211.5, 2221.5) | 15.8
